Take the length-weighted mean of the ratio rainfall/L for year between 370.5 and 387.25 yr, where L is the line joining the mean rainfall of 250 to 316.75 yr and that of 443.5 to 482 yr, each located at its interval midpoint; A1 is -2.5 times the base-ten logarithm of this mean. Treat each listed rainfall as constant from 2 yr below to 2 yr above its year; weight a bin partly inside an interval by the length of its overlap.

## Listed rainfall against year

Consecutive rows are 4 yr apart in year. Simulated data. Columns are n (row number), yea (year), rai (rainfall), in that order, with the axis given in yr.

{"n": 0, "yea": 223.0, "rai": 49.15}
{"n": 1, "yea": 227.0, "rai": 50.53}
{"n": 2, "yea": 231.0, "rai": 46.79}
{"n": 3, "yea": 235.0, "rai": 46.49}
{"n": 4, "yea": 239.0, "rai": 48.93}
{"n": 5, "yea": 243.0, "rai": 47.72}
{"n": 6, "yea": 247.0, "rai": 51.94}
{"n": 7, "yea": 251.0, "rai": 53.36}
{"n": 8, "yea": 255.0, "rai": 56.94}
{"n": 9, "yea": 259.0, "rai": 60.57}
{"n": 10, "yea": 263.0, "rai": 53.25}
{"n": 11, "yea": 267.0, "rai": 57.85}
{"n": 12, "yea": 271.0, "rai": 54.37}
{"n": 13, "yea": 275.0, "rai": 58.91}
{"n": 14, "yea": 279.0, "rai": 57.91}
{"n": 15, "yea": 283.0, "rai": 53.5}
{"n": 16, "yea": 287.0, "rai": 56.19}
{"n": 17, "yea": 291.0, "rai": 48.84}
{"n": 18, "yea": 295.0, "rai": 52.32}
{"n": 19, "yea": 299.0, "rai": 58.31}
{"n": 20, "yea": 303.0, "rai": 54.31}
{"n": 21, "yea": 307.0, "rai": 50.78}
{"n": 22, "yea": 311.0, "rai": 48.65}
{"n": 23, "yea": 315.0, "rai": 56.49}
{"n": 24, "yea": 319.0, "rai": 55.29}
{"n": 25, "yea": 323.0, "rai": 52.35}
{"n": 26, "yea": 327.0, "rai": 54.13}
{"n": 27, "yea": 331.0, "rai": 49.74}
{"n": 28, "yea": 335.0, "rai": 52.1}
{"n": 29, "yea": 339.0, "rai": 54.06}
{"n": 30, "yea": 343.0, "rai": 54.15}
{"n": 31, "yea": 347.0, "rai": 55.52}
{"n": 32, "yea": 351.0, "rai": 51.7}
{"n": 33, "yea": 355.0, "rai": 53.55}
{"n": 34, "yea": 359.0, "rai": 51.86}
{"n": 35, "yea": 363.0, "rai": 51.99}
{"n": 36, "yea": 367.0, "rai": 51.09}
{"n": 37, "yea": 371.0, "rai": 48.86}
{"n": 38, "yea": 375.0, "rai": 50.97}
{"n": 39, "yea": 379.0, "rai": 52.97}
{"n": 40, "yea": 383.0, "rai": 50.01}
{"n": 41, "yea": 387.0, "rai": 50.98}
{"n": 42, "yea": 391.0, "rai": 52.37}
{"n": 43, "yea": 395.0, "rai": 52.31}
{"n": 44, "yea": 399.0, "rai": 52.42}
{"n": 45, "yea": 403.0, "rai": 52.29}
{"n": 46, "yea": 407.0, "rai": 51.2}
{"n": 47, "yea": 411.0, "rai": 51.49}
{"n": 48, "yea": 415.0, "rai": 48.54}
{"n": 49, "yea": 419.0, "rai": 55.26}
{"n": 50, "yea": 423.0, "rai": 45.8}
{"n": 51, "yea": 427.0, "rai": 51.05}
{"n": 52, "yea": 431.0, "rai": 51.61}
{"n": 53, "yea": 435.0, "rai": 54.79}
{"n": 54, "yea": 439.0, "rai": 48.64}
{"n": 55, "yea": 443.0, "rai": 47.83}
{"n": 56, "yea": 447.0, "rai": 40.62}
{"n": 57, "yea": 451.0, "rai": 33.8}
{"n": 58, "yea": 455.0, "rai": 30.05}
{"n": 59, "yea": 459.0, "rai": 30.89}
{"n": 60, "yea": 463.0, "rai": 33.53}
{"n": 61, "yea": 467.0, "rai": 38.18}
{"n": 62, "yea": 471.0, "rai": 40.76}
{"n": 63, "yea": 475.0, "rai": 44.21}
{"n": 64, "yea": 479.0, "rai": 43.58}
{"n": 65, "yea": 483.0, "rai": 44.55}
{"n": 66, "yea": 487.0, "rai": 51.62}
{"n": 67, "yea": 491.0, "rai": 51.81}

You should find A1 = -0.11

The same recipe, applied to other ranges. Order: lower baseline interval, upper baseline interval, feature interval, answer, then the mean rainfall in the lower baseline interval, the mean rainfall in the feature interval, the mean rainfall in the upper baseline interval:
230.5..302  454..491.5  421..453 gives -0.09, 53.7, 46.8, 40.8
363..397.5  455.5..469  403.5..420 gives -0.16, 51.3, 51.5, 33.7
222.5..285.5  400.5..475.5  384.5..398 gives -0.11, 53.1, 51.9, 44.8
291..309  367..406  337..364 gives -0.02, 53.4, 53.3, 51.4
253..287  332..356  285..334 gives 0.04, 56.6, 53.1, 53.4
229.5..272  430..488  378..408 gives -0.14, 52.6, 51.8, 42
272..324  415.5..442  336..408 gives 0.00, 54.2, 52.1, 50.9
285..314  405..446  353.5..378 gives 0.00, 52.9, 51.4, 50.4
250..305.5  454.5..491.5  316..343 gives -0.03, 55.5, 53.2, 40.9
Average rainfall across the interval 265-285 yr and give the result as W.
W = 56.5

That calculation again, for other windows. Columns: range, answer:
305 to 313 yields 49.7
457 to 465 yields 32.2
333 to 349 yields 54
